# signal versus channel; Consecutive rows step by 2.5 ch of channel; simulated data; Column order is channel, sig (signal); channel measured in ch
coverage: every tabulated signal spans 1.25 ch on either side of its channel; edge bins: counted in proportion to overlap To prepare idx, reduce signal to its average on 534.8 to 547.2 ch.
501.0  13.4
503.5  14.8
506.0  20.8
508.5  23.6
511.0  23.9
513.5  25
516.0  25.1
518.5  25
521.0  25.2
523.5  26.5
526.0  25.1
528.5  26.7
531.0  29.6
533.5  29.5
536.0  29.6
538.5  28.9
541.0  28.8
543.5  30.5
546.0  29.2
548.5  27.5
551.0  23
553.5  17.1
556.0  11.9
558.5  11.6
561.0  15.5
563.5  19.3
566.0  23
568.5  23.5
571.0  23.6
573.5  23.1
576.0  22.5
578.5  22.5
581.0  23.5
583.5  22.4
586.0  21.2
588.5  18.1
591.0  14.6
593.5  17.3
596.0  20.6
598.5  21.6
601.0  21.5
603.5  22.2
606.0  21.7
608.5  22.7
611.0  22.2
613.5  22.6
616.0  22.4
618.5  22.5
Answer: 29.4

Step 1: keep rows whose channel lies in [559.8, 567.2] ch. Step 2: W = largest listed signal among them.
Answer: 23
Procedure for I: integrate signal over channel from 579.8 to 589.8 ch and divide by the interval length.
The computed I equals 21.3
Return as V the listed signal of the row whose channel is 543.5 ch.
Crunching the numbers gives 30.5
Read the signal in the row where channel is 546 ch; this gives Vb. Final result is 29.2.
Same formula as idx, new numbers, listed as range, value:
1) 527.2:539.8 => 28.8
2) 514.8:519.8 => 25.1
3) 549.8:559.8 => 15.9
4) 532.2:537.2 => 29.6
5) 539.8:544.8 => 29.7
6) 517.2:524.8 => 25.6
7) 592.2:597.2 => 18.9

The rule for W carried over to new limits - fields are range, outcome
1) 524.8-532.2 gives 29.6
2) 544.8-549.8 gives 29.2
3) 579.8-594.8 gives 23.5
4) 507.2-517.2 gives 25.1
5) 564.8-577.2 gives 23.6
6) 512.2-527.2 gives 26.5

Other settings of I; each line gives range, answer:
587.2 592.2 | 16.4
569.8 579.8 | 22.9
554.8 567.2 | 16.3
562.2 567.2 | 21.1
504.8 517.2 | 23.7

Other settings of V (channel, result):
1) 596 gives 20.6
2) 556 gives 11.9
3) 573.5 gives 23.1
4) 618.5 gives 22.5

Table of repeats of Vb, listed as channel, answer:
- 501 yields 13.4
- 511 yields 23.9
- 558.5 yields 11.6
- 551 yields 23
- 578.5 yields 22.5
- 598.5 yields 21.6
